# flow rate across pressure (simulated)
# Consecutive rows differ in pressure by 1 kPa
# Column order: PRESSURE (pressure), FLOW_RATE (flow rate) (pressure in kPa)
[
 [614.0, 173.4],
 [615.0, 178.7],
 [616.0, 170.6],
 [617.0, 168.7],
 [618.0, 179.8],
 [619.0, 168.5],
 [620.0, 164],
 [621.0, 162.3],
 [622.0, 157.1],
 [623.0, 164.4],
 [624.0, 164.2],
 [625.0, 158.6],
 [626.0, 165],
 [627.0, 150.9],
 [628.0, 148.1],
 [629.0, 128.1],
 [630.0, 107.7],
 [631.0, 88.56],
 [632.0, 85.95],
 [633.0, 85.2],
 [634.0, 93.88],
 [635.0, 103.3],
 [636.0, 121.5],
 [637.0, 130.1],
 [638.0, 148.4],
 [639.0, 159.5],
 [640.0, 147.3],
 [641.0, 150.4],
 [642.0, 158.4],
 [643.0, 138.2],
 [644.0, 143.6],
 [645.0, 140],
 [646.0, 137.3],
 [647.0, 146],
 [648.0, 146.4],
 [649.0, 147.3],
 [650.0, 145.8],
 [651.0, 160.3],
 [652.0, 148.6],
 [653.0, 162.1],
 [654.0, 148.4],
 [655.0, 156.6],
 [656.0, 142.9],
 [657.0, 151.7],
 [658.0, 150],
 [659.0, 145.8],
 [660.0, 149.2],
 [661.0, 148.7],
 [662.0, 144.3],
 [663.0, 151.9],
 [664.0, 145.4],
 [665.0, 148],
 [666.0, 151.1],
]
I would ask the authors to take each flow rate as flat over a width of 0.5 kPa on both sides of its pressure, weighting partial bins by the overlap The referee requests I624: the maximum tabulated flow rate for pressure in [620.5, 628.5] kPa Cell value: 165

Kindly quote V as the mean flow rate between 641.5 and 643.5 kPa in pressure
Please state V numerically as 148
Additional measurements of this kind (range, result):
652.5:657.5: 152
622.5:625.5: 162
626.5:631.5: 125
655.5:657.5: 147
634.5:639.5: 133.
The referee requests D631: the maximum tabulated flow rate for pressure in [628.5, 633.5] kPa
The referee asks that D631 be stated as 128.1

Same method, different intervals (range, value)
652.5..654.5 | 162.1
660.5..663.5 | 151.9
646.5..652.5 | 160.3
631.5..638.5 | 148.4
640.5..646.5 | 158.4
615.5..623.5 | 179.8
